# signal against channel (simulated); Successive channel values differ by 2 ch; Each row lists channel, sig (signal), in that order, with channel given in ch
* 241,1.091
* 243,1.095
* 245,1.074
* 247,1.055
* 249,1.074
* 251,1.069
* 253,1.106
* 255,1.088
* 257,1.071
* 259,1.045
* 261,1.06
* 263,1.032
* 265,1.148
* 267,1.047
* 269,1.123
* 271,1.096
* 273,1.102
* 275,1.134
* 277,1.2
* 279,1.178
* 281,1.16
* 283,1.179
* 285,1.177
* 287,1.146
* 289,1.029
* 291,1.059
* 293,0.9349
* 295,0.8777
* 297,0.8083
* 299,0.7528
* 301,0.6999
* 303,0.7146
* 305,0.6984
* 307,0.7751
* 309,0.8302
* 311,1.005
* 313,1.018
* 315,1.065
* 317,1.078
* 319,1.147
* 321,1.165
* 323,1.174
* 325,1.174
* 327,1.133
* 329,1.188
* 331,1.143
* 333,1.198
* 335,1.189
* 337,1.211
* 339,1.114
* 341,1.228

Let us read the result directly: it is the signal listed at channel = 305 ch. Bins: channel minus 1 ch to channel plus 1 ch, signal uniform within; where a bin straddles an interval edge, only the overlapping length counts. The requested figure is 0.6984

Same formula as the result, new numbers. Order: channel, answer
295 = 0.8777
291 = 1.059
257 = 1.071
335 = 1.189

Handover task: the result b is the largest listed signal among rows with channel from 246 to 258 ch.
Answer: 1.106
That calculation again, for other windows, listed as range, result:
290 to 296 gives 1.059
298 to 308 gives 0.7751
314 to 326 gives 1.174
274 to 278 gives 1.2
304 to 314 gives 1.018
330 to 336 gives 1.198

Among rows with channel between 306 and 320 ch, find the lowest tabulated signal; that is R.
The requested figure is 0.7751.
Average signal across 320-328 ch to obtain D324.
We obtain 1.16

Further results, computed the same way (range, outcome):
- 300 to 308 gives 0.722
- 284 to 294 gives 1.07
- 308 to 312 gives 0.918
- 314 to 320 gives 1.1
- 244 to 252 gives 1.07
